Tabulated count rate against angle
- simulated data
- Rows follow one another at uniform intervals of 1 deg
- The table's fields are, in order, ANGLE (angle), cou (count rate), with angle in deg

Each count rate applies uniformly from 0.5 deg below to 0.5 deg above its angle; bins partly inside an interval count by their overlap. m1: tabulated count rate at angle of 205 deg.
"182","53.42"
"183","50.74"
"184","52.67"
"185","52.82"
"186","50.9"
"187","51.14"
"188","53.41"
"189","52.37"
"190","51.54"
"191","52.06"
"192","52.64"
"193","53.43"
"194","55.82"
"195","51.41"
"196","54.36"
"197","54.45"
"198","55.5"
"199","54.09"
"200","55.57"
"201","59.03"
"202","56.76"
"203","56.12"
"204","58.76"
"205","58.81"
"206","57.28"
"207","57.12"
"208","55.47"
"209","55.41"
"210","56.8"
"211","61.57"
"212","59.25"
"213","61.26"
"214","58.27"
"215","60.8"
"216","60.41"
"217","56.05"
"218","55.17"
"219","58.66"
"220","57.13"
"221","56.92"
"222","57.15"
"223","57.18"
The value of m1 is 58.81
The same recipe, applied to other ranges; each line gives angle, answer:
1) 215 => 60.8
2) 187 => 51.14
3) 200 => 55.57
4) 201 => 59.03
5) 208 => 55.47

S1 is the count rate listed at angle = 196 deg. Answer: 54.36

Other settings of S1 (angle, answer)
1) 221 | 56.92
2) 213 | 61.26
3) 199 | 54.09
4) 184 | 52.67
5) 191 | 52.06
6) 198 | 55.5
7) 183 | 50.74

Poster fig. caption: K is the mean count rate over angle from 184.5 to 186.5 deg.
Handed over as 51.9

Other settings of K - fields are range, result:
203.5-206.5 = 58.3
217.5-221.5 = 57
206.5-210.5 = 56.2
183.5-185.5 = 52.7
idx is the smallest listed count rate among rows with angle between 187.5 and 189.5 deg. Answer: 52.37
